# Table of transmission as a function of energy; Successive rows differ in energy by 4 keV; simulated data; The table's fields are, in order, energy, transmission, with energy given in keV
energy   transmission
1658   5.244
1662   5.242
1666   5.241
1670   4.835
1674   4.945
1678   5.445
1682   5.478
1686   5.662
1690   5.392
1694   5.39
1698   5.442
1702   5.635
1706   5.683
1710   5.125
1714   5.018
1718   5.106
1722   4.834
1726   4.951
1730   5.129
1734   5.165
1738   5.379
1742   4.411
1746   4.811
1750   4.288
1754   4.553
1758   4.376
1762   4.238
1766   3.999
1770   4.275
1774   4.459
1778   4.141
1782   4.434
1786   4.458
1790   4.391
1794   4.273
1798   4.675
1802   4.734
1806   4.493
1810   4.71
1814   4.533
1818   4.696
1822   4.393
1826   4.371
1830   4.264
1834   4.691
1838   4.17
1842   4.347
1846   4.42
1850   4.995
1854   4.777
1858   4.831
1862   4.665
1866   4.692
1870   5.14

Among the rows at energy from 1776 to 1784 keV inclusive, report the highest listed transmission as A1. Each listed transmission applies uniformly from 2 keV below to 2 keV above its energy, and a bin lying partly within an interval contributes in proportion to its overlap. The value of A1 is 4.434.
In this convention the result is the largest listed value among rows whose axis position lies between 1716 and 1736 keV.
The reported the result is 5.165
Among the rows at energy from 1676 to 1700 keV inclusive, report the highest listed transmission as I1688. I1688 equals 5.662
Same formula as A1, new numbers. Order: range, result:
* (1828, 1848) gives 4.691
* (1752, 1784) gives 4.553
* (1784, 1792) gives 4.458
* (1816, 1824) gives 4.696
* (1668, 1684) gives 5.478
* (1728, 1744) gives 5.379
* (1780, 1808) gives 4.734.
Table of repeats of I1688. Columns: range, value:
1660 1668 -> 5.242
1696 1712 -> 5.683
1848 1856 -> 4.995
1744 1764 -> 4.811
